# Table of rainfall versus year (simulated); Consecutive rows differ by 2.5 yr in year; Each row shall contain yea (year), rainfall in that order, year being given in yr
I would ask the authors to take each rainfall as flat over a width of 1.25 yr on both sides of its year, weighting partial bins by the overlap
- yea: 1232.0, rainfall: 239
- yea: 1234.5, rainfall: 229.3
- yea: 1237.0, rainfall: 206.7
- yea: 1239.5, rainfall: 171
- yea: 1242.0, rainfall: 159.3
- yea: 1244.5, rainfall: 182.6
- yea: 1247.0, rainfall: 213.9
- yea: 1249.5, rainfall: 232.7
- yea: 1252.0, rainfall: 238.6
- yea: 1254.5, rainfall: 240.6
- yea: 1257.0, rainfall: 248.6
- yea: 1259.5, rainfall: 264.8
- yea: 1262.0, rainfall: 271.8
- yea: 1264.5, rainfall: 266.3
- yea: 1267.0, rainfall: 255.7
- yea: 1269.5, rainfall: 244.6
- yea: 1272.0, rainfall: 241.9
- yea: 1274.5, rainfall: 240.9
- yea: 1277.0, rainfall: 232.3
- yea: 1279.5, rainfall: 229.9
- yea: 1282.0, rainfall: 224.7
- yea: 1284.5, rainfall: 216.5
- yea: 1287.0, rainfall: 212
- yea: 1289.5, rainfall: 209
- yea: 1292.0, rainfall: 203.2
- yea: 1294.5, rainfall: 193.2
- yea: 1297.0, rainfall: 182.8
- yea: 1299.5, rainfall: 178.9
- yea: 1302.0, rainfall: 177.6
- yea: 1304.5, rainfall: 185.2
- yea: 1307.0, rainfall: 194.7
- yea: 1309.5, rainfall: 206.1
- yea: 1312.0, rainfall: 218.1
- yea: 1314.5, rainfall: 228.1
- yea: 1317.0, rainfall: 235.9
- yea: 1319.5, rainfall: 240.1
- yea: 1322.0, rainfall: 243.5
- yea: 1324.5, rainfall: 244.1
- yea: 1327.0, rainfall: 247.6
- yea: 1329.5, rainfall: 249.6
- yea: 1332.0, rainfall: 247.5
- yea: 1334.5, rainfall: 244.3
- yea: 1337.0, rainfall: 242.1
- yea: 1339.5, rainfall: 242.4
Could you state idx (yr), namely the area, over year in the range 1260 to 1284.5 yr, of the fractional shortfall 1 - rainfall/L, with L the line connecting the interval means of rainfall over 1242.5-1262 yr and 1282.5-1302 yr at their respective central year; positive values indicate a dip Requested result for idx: -3.3 yr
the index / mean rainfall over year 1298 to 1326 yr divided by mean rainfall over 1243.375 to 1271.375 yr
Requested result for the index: 0.88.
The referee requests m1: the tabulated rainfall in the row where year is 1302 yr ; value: 177.6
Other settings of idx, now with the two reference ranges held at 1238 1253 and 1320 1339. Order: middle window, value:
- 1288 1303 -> 2.3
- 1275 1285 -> -0.4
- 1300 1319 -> 2.2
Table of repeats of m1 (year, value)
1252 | 238.6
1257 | 248.6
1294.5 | 193.2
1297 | 182.8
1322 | 243.5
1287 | 212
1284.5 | 216.5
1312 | 218.1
